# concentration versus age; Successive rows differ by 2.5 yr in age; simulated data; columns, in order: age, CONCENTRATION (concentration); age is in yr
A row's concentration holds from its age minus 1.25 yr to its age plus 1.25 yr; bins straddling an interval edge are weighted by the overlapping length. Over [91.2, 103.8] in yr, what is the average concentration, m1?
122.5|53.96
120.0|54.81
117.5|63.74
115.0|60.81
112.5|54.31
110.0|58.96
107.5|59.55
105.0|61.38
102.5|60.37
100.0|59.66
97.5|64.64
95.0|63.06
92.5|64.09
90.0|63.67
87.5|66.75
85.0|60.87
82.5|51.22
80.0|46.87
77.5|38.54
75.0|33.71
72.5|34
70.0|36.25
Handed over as 62.4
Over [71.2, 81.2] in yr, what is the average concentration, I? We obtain 38.2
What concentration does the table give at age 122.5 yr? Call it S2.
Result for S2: 53.96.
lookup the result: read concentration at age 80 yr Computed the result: 46.87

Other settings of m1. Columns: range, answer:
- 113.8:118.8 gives 62.2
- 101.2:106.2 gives 60.9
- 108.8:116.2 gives 58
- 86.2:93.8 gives 64.8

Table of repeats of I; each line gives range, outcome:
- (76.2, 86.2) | 49.2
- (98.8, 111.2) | 60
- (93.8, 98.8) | 63.8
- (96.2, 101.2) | 62.2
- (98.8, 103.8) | 60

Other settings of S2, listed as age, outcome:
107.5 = 59.55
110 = 58.96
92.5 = 64.09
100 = 59.66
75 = 33.71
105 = 61.38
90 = 63.67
